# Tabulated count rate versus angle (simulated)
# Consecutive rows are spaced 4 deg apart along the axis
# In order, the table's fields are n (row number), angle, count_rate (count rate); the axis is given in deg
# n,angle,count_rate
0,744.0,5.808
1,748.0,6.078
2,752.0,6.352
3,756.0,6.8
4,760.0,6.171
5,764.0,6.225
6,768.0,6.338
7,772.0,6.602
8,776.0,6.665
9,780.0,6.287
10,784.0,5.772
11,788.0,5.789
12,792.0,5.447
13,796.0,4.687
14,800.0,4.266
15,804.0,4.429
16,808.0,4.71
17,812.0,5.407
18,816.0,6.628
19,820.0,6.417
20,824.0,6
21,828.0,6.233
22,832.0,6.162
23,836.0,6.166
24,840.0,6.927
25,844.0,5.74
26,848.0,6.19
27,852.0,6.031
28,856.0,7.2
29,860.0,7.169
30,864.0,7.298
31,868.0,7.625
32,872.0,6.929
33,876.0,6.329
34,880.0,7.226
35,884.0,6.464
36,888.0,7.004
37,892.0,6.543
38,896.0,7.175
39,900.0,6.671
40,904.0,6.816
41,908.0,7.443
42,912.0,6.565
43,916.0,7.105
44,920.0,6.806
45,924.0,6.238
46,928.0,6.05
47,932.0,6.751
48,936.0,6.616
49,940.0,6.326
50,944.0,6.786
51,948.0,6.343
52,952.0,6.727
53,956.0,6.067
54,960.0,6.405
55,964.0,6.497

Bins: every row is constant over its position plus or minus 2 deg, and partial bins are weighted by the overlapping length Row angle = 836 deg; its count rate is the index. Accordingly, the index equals 6.166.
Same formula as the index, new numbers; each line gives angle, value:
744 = 5.808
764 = 6.225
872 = 6.929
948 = 6.343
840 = 6.927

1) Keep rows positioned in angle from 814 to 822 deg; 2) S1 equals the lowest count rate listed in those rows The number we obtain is 6.417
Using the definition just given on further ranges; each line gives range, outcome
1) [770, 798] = 4.687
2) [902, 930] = 6.05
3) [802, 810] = 4.429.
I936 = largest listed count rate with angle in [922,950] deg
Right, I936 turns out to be 6.786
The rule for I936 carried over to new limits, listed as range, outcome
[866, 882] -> 7.625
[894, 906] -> 7.175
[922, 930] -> 6.238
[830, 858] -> 7.2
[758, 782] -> 6.665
